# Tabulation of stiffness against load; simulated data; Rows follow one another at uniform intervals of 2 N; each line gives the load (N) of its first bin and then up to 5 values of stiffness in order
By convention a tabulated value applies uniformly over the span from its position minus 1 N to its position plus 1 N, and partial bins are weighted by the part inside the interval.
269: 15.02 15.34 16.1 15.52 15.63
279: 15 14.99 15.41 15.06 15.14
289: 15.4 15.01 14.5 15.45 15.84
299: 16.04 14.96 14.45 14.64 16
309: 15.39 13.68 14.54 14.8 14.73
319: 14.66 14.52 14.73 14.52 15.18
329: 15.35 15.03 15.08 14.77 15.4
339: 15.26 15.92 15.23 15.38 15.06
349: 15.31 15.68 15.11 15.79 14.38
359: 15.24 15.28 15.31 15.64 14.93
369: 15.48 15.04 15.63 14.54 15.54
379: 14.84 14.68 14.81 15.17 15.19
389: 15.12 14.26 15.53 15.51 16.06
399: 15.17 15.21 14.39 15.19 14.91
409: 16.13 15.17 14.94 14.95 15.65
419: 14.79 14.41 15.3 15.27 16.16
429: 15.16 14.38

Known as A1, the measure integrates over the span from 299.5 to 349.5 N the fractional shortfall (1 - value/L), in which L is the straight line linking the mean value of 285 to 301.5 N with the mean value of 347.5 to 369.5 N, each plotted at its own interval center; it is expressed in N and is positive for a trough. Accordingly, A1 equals 1.0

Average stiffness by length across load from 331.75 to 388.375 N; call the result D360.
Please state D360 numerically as 15.2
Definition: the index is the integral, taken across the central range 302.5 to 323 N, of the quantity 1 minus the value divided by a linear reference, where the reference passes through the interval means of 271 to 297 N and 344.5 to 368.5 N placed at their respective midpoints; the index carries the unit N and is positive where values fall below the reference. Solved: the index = 0.7 N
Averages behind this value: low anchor 15.3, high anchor 15.3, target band 14.7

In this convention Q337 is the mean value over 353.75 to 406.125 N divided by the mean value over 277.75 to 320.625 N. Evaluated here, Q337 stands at 1.0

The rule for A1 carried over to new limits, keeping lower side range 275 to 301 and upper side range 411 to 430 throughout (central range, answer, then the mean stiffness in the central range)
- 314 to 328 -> 0.5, 14.7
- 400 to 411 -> 0.0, 15.2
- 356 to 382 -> 0.2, 15.1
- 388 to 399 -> -0.1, 15.3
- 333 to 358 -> 0.0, 15.3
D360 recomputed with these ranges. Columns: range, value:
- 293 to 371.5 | 15.1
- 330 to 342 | 15.2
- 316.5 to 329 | 14.8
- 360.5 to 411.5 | 15.2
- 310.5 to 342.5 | 14.9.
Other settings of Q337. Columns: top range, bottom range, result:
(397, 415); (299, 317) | 1.02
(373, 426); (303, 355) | 1.00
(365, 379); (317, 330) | 1.03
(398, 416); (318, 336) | 1.02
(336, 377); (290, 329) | 1.02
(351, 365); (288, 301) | 0.99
